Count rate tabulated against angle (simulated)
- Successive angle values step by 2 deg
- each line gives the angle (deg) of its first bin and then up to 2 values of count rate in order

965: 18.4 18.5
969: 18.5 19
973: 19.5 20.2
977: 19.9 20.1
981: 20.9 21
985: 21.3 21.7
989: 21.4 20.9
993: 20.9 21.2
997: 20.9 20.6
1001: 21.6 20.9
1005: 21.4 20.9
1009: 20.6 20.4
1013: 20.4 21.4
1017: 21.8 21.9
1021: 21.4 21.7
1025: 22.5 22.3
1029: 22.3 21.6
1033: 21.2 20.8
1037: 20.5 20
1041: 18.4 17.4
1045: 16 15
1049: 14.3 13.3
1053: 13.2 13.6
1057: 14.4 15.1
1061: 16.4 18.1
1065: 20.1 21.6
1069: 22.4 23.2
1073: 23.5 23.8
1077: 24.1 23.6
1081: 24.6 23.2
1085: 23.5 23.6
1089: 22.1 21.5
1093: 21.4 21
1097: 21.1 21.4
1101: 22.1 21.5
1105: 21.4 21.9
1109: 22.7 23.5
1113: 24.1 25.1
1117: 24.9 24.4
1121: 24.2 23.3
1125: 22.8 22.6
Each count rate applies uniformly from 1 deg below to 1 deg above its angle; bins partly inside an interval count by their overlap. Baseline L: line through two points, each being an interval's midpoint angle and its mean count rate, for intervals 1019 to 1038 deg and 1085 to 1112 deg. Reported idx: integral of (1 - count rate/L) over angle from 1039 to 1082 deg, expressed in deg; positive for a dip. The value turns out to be 6.1 deg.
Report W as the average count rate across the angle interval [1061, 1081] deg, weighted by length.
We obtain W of 22.1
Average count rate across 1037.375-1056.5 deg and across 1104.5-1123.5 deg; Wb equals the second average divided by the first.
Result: 1.49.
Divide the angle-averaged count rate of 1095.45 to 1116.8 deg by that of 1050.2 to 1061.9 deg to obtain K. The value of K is 1.57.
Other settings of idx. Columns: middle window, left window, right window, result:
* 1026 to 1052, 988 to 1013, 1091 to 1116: 3.30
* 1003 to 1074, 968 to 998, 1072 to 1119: 7.27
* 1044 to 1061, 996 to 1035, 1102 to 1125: 5.86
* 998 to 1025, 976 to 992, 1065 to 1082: 0.49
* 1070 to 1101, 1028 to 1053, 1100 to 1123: -2.02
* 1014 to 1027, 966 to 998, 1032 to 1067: -2.35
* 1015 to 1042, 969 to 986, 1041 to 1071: -4.97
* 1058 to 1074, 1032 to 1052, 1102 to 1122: -0.30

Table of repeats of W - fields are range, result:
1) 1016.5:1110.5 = 20.4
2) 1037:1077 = 18.1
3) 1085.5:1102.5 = 21.8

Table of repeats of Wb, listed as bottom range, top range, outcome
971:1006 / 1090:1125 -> 1.09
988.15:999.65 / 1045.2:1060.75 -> 0.68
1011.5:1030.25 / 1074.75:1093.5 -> 1.07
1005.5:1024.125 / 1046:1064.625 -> 0.71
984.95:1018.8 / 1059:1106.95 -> 1.03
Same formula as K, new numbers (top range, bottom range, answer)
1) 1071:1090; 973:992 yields 1.13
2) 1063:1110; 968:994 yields 1.09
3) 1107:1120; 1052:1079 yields 1.24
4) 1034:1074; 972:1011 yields 0.86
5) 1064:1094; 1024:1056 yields 1.25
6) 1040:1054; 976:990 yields 0.74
